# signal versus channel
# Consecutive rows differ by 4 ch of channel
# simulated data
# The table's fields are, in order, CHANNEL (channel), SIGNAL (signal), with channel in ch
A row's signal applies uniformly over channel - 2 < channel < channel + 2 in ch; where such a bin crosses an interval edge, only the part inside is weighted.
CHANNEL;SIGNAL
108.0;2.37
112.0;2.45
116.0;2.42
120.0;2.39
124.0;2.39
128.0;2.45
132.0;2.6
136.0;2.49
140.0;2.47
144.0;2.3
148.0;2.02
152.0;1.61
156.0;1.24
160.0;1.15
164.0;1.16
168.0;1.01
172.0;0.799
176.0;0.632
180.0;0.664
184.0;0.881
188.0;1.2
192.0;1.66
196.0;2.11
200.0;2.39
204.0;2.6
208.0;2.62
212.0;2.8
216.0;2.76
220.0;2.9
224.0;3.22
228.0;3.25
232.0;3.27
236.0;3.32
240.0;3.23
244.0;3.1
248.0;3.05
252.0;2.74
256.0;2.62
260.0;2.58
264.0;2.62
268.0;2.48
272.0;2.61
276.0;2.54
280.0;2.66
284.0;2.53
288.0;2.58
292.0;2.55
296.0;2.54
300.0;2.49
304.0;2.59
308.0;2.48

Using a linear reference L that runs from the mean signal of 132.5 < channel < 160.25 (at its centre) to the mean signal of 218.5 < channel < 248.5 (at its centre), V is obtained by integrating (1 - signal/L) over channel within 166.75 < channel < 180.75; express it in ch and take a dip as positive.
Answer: 9.4 ch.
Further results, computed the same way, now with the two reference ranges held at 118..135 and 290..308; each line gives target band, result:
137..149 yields 0.8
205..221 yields -1.6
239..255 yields -3.1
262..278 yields -0.3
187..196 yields 3.2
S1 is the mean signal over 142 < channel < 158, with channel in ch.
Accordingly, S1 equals 1.79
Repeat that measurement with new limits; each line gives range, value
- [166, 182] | 0.776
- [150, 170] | 1.23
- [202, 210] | 2.61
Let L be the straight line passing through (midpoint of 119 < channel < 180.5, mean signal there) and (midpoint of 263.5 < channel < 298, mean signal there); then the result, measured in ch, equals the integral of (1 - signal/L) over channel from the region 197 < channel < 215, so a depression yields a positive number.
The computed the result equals -4.3 ch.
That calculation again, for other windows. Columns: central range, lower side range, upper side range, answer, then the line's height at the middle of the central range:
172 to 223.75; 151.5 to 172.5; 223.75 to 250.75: 7.1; 2.13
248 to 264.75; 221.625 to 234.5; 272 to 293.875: 1.2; 2.9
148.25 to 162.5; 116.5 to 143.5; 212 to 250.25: 6.5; 2.62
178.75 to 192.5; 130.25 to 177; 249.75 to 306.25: 6.0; 1.88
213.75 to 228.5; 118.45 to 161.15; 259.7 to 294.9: -3.8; 2.39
